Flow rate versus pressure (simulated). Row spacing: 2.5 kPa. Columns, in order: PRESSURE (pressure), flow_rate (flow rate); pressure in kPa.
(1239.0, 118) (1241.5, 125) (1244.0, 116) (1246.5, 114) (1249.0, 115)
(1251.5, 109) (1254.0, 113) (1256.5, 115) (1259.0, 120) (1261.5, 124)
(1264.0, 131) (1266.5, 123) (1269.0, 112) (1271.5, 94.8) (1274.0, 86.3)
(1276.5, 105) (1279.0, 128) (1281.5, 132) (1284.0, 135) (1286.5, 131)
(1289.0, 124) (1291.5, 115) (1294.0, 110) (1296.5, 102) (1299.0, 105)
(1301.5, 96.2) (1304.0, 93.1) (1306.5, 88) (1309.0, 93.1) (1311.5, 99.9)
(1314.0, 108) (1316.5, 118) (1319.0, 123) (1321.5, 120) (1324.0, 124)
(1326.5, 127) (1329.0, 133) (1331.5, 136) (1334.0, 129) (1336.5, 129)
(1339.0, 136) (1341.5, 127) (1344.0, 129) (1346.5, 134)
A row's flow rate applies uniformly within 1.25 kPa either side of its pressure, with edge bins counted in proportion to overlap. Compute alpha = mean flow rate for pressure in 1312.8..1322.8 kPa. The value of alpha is 117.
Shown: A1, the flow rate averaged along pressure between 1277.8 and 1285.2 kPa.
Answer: 132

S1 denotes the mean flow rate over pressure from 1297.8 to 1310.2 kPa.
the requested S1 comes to 95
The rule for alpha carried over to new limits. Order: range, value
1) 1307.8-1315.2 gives 100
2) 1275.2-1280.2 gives 116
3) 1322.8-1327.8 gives 126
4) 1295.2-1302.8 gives 101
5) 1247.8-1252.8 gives 112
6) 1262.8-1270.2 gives 122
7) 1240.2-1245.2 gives 121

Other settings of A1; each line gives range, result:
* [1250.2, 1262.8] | 116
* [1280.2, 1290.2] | 131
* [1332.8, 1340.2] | 131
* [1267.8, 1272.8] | 103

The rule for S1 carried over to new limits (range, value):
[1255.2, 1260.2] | 117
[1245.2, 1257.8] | 113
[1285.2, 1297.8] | 116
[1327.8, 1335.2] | 133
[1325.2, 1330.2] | 130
